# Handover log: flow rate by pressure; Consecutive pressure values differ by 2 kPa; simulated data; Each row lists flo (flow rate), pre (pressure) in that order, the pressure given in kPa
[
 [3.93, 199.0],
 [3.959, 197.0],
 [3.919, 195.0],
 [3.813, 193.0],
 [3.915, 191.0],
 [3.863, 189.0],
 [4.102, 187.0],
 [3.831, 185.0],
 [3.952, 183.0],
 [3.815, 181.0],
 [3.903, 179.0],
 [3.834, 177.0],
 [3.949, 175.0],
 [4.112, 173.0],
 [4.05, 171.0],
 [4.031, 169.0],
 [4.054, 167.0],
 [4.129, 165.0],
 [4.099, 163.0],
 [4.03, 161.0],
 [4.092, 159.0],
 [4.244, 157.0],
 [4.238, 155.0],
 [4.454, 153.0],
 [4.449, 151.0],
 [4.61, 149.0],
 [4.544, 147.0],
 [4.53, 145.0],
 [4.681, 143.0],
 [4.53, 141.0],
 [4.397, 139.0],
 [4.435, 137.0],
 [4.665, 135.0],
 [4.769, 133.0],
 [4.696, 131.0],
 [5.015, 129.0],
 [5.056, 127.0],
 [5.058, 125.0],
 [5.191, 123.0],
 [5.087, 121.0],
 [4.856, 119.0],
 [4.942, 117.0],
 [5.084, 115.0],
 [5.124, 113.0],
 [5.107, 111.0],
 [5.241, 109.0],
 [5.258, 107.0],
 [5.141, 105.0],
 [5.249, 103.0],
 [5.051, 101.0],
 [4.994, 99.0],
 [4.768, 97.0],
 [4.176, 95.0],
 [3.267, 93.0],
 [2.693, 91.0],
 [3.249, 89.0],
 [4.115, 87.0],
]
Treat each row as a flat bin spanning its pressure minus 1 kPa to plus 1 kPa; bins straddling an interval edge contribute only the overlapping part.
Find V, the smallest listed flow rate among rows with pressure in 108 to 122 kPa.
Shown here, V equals 4.856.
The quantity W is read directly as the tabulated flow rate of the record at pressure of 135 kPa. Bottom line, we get 4.665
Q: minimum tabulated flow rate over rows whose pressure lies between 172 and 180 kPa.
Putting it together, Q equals 3.834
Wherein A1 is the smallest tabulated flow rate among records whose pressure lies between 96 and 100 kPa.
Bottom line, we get 4.768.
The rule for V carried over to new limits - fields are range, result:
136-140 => 4.397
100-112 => 5.051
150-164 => 4.03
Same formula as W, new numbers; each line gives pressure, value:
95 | 4.176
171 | 4.05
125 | 5.058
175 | 3.949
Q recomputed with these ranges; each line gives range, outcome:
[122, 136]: 4.665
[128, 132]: 4.696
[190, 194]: 3.813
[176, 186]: 3.815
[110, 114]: 5.107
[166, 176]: 3.949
